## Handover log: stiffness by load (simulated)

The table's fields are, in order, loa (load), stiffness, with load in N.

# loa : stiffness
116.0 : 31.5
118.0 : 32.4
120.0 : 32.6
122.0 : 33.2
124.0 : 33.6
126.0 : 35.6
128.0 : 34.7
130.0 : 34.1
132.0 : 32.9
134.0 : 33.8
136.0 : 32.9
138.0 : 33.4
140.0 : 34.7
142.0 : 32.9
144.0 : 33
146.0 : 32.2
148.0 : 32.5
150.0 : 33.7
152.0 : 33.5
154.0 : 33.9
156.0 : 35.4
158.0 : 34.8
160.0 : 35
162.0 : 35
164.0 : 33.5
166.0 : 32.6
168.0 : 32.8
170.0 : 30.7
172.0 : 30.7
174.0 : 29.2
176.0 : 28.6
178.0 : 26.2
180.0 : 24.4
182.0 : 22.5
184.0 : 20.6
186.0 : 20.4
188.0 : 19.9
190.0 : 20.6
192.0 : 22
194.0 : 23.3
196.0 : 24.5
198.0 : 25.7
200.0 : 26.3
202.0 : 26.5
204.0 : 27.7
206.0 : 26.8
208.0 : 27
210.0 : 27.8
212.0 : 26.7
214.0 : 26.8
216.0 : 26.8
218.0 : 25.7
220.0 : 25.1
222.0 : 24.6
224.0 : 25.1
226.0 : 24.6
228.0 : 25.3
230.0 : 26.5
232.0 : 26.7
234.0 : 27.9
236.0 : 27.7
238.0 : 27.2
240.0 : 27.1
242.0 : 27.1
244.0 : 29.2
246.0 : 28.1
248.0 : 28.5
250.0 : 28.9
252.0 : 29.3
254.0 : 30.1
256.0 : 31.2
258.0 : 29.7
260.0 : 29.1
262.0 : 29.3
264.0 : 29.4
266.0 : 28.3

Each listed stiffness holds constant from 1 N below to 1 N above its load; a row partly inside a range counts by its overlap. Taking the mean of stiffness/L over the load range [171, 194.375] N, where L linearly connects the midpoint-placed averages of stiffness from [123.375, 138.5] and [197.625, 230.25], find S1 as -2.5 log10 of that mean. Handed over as 0.21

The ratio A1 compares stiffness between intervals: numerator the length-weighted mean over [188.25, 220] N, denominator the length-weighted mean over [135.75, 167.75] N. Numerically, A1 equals 0.76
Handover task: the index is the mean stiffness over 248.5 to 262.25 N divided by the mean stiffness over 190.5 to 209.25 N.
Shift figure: 1.2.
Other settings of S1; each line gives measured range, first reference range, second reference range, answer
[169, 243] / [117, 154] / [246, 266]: 0.20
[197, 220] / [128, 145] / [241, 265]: 0.16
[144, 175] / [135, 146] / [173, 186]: -0.14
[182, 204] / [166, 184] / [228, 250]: 0.20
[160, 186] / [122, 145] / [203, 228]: 0.05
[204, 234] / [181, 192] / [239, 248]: -0.06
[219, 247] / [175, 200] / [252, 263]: 0.04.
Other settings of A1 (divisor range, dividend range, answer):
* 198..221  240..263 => 1.09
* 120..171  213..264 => 0.82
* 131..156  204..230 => 0.78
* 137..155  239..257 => 0.87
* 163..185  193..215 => 0.93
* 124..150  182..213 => 0.72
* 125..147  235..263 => 0.85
